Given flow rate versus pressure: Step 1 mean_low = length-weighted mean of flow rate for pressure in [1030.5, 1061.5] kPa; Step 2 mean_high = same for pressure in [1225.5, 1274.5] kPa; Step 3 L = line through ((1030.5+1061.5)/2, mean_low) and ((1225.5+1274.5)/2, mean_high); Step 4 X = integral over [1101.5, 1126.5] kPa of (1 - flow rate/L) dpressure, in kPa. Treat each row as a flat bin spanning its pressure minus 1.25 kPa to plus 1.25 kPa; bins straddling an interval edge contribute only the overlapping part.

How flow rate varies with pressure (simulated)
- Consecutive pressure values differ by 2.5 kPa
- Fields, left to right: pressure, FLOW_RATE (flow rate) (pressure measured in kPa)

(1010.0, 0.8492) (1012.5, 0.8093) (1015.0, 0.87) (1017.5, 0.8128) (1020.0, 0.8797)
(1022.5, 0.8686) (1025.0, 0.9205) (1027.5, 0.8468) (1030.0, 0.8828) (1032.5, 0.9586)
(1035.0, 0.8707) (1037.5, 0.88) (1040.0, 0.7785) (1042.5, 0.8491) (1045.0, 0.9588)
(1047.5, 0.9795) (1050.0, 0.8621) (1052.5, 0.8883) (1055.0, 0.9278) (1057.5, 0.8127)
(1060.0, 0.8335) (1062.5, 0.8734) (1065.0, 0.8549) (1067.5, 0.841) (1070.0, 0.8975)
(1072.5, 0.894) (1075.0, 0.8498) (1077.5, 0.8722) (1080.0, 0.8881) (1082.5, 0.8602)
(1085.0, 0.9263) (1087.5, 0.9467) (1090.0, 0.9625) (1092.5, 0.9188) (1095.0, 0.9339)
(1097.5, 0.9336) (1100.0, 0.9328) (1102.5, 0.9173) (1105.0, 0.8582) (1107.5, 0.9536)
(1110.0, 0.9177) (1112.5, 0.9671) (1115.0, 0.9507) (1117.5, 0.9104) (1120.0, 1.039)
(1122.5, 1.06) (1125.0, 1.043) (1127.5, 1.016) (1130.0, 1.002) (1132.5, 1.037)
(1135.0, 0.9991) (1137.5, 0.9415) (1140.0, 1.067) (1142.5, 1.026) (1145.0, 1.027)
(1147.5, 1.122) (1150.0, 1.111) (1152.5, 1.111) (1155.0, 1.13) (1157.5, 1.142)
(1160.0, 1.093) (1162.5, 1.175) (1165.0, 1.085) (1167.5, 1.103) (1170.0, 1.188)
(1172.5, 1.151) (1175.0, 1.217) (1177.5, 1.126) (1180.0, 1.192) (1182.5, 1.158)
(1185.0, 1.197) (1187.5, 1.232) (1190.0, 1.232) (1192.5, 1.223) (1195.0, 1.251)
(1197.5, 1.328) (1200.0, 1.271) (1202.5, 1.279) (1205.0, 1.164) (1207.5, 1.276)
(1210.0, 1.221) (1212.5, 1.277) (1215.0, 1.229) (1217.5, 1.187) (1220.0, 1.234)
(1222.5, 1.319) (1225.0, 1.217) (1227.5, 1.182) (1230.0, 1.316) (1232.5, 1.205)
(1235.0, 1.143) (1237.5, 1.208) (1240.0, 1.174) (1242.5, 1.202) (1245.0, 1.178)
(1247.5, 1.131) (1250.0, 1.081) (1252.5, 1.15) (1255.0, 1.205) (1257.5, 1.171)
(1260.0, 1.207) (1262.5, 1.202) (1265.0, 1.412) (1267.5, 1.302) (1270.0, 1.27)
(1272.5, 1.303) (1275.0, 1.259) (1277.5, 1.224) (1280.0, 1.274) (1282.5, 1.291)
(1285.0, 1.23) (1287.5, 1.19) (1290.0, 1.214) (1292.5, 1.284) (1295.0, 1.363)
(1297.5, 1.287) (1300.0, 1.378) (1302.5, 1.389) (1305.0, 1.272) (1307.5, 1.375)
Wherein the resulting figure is 0.8 kPa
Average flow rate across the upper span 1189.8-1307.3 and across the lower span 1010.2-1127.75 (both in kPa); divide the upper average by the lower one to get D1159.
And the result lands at 1.38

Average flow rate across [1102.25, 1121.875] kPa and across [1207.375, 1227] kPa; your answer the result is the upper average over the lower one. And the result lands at 1.31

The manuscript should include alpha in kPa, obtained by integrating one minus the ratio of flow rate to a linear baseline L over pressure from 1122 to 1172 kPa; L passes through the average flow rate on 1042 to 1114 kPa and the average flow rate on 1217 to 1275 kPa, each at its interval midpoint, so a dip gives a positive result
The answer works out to -2.1 kPa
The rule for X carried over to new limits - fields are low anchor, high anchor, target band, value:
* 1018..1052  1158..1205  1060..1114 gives 5.0 kPa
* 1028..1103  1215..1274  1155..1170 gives -0.8 kPa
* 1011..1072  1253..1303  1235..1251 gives 0.6 kPa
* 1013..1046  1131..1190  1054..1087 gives 2.6 kPa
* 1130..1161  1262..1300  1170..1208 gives -2.8 kPa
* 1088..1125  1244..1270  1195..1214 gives -2.4 kPa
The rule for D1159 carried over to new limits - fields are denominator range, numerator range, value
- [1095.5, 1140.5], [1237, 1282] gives 1.26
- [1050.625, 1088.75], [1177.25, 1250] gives 1.39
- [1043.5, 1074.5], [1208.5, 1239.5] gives 1.39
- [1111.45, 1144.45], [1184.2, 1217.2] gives 1.24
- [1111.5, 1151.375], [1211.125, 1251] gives 1.18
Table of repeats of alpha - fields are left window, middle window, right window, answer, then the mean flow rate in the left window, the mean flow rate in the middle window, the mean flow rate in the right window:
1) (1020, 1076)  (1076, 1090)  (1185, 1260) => 0.6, 0.879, 0.904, 1.22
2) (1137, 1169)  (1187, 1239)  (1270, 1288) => -3.0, 1.09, 1.24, 1.26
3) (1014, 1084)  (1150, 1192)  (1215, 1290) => -2.9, 0.876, 1.16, 1.22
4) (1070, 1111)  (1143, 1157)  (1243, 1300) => -1.1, 0.91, 1.1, 1.24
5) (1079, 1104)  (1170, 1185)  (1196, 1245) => -0.6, 0.922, 1.17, 1.23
